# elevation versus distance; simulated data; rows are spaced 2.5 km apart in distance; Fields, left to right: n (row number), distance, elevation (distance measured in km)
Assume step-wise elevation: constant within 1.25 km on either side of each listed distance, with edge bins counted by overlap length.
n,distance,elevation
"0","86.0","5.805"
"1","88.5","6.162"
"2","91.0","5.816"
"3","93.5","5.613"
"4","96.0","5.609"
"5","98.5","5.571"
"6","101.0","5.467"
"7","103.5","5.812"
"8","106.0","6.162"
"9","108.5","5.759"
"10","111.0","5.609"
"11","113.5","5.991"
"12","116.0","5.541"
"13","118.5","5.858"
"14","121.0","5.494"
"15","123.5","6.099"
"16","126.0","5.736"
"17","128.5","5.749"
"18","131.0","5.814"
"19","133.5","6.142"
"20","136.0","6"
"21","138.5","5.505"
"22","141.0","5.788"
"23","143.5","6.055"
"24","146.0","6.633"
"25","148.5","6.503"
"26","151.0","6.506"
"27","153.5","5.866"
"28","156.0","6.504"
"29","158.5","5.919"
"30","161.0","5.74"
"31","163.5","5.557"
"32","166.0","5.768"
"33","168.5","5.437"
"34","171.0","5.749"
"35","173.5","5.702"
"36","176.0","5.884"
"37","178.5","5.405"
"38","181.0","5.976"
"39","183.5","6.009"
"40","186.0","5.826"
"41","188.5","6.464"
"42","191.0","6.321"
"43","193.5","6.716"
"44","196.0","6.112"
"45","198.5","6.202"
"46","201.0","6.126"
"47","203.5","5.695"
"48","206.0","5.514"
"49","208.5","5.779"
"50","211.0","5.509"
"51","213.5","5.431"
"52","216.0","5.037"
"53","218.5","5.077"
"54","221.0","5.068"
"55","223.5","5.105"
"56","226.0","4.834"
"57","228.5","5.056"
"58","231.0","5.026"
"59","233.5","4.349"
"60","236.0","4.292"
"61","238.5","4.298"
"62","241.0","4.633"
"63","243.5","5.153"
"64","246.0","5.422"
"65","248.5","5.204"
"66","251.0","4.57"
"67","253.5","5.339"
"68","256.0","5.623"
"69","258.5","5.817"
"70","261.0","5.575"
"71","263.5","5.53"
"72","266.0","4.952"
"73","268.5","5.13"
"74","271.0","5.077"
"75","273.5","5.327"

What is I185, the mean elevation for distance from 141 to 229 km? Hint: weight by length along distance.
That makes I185 5.81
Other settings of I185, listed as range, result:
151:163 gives 6.03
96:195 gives 5.91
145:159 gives 6.34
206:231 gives 5.22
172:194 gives 6.01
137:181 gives 5.92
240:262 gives 5.26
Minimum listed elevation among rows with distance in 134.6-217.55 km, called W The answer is 5.037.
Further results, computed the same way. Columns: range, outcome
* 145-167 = 5.557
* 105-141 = 5.494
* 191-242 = 4.292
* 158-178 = 5.437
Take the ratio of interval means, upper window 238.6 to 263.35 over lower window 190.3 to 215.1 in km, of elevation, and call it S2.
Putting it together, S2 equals 0.88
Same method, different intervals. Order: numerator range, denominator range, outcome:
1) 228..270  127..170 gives 0.85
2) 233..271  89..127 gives 0.88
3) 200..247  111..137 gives 0.88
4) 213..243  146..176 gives 0.81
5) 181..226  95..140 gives 0.99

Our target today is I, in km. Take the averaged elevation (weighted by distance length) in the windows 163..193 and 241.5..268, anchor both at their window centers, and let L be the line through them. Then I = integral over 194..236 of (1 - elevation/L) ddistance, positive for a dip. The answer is 1.78 km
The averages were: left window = 5.87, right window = 5.29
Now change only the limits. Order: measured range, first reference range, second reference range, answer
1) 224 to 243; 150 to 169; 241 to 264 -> 2.7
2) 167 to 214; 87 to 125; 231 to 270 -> -4.7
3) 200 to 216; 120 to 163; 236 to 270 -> -0.4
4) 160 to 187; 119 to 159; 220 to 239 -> -0.9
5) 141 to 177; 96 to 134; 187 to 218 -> -0.9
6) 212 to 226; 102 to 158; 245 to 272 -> 1.0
